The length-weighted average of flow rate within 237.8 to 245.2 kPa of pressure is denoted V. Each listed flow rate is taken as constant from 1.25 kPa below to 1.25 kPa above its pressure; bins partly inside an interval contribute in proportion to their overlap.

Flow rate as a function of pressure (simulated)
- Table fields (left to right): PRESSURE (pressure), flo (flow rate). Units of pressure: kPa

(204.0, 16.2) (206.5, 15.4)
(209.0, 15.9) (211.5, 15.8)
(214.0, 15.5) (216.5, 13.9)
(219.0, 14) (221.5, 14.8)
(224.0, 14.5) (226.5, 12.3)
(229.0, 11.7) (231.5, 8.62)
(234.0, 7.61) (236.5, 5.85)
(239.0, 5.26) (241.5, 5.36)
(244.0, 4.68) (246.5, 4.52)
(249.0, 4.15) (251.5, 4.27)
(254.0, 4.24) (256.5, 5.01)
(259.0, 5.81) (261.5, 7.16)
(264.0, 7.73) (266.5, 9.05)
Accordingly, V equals 5.1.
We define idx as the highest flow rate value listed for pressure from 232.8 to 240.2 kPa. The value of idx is 7.61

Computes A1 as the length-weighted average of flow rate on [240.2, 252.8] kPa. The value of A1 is 4.6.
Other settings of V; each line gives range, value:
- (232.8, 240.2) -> 6.24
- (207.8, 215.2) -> 15.7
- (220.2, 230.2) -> 13.3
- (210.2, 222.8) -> 14.8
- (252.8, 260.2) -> 5.02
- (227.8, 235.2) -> 9.31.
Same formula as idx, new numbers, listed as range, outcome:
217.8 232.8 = 14.8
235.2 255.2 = 5.85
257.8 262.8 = 7.16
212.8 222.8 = 15.5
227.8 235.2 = 11.7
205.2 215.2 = 15.9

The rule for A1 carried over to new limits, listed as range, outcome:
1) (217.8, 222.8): 14.4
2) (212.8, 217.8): 14.7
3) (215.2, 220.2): 14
